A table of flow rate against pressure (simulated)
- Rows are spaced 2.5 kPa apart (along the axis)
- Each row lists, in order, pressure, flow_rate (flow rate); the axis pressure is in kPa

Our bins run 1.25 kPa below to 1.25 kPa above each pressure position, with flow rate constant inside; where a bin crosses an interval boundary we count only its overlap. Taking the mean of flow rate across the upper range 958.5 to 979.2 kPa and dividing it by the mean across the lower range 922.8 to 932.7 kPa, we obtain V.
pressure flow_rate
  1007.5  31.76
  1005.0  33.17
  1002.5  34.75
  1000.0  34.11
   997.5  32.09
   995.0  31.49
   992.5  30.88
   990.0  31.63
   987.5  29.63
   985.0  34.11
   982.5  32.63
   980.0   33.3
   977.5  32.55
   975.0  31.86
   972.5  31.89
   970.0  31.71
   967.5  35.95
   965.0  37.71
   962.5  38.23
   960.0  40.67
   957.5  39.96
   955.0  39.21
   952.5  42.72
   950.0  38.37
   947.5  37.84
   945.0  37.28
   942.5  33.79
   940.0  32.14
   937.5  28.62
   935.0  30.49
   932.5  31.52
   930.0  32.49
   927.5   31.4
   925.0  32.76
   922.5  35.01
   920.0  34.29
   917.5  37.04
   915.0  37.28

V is 1.1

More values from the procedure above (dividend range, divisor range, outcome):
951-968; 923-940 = 1.25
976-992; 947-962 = 0.81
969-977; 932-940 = 1.05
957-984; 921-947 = 1.07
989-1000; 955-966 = 0.81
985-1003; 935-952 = 0.92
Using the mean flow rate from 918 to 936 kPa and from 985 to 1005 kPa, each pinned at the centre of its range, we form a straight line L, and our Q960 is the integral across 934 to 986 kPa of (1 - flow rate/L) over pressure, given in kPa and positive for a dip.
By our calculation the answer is -4.4 kPa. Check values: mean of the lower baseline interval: 32.8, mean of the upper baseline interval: 32.3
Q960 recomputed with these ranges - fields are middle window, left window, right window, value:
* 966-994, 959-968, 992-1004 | 2.5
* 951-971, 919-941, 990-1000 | -4.0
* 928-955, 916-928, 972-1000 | -0.8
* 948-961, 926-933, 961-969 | -1.6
